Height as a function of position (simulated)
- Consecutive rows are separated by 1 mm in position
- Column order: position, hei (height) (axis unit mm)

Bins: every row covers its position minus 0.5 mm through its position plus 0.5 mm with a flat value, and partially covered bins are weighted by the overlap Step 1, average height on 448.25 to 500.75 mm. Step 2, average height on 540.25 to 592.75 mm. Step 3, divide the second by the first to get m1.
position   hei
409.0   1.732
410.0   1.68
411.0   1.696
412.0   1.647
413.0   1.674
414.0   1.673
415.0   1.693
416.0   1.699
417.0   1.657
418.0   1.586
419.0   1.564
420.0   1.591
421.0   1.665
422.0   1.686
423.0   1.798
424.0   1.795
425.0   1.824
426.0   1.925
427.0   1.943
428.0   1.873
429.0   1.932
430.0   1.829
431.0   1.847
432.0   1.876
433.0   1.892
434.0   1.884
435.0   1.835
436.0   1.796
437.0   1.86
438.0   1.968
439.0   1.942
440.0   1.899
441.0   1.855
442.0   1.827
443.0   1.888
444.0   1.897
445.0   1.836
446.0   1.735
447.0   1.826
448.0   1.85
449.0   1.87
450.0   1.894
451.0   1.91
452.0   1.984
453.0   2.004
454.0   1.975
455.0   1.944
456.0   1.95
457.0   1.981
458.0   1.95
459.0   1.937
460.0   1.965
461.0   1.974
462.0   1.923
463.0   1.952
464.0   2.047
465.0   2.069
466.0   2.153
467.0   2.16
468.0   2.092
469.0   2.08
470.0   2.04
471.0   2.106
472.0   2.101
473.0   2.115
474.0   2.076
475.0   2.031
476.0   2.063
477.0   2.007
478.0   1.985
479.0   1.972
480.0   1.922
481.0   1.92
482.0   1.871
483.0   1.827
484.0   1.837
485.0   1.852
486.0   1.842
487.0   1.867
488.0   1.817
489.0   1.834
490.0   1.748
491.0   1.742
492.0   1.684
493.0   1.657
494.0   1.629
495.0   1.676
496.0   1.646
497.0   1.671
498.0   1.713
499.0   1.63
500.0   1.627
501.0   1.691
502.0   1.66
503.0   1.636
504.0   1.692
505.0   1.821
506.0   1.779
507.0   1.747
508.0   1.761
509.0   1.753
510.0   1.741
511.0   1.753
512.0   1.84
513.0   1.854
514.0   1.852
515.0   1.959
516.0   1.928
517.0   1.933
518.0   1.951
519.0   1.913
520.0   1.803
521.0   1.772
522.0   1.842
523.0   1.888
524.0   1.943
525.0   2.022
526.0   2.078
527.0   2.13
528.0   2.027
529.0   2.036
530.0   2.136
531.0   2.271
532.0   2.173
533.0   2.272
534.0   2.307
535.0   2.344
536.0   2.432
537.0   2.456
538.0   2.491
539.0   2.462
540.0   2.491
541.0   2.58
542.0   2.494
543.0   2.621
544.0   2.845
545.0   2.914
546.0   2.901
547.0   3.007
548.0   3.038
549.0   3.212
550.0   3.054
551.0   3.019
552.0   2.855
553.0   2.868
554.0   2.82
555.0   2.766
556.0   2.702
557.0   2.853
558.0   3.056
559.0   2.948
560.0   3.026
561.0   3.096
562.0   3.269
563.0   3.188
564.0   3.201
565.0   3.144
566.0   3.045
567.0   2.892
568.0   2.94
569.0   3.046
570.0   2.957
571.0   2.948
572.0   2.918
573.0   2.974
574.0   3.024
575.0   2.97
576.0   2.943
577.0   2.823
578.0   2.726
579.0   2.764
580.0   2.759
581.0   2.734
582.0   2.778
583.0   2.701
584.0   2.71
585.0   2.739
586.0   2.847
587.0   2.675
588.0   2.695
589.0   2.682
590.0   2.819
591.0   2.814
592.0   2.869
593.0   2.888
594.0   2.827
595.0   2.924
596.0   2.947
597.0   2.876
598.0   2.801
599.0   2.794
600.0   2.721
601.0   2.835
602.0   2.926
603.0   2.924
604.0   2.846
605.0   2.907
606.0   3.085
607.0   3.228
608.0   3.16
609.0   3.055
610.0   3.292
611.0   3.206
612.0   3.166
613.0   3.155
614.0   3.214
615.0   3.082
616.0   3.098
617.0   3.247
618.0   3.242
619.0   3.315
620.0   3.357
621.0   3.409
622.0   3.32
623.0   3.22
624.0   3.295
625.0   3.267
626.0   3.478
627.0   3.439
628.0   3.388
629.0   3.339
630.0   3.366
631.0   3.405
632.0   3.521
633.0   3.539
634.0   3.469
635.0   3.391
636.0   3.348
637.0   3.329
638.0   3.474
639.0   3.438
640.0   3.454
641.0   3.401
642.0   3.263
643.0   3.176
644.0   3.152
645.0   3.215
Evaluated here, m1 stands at 1.51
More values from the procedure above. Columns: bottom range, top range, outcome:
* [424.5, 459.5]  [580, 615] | 1.54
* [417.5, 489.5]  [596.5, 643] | 1.69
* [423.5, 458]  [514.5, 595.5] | 1.40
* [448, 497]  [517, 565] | 1.32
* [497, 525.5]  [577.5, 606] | 1.56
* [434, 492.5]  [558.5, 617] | 1.52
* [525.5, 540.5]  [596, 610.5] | 1.30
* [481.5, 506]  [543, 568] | 1.72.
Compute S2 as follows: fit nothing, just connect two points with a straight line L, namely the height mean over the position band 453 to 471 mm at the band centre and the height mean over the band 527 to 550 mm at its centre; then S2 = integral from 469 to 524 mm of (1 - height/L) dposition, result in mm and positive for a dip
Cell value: 9.79 mm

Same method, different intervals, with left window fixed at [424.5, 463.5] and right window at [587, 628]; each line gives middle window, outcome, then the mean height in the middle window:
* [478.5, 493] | 2.39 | 1.83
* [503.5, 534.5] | 6.37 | 1.93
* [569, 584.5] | -0.08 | 2.85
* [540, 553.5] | -1.20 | 2.86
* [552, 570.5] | -1.72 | 2.99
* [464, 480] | 0.24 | 2.06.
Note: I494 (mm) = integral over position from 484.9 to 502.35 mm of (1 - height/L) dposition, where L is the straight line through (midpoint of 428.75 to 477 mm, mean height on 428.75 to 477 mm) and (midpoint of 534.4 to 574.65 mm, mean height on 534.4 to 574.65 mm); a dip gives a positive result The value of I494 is 4.5 mm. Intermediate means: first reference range 1.95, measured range 1.72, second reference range 2.87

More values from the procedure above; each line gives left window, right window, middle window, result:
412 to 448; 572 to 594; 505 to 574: 1.8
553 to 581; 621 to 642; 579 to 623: 3.0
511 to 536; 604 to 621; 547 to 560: -2.9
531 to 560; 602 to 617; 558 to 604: 0.5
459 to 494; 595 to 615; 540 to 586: -4.3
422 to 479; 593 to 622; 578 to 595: 0.8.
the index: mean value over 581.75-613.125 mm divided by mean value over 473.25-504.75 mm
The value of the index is 1.61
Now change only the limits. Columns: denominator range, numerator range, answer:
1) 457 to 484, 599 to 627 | 1.57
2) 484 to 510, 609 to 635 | 1.91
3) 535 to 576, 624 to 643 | 1.18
